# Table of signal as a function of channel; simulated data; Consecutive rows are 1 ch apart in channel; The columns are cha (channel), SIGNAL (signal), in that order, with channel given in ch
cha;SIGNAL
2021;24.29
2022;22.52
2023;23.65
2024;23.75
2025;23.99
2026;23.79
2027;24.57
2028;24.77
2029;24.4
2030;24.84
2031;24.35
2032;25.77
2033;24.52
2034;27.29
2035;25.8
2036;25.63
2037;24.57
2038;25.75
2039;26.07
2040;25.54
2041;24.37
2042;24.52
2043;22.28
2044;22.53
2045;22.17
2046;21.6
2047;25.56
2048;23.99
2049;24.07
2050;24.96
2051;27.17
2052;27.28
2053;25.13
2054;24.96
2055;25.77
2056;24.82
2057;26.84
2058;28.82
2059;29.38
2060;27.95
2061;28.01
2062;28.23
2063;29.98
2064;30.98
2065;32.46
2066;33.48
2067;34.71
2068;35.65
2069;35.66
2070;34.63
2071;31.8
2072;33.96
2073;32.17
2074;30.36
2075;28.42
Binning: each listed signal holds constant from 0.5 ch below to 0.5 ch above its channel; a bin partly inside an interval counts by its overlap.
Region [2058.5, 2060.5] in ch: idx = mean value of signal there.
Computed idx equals 28.7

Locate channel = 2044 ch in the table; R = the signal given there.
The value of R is 22.53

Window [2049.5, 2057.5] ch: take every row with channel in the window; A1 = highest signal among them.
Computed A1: 27.28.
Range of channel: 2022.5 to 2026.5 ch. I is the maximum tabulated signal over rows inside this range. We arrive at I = 23.99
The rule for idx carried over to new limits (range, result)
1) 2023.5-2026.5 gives 23.8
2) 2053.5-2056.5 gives 25.2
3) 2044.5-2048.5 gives 23.3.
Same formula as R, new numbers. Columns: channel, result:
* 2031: 24.35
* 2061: 28.01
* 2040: 25.54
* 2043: 22.28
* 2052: 27.28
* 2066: 33.48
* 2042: 24.52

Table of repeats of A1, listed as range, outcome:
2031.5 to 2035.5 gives 27.29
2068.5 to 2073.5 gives 35.66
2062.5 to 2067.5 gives 34.71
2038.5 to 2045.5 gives 26.07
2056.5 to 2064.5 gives 30.98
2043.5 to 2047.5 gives 25.56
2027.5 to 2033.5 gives 25.77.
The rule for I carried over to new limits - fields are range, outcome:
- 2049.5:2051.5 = 27.17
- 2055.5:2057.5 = 26.84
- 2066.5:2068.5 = 35.65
